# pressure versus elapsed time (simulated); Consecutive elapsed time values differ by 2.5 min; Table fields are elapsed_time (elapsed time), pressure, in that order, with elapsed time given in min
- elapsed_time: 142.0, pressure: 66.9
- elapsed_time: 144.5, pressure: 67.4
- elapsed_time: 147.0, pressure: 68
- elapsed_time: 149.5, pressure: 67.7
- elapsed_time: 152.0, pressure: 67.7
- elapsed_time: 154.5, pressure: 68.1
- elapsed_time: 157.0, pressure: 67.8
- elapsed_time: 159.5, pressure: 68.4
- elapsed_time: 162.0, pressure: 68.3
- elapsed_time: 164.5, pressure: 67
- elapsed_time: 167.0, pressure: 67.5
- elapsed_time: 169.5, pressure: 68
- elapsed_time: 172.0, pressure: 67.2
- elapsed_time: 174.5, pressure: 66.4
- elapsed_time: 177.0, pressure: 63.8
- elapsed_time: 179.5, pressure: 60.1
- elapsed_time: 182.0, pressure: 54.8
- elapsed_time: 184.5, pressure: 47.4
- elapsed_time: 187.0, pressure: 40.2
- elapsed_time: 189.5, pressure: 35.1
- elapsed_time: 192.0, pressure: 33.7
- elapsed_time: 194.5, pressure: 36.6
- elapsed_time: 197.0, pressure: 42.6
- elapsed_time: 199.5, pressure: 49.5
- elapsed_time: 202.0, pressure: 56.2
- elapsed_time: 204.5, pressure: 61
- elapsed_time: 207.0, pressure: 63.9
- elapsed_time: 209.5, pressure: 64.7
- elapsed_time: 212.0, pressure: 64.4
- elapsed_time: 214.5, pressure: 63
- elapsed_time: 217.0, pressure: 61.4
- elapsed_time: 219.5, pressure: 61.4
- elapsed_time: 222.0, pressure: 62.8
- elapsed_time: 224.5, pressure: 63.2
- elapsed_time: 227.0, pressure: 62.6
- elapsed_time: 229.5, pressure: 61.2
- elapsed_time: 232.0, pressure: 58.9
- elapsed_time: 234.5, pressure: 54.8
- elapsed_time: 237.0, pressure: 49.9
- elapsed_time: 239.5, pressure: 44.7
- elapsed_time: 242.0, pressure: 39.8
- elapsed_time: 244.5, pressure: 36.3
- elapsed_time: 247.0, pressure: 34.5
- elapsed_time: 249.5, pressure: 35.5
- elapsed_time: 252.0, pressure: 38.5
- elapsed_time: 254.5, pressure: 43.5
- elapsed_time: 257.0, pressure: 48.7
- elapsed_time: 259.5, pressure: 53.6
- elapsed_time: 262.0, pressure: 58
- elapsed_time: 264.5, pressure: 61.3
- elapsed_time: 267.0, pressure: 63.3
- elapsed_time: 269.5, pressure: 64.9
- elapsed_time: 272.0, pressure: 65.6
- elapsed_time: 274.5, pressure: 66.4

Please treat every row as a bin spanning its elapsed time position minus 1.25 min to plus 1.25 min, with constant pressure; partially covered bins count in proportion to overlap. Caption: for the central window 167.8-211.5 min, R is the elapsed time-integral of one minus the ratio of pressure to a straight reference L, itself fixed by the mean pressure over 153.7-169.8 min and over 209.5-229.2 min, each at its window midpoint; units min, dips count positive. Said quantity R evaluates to 7.7 min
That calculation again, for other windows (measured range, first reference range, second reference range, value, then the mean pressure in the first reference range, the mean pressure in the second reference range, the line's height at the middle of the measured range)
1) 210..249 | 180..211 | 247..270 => -3.5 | 49.2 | 50.6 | 49.9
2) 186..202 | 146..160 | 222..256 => 4.8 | 67.9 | 48.5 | 58.7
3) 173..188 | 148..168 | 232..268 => 1.7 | 67.8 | 47.6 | 62.9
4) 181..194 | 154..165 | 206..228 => 4.7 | 68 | 63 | 65.6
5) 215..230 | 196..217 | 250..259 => -2.4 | 58.5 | 43.7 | 53.6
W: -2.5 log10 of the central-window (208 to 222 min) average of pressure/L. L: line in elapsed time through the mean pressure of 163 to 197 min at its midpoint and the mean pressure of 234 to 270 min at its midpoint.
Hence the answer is -0.23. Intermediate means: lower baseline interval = 54.1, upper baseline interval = 48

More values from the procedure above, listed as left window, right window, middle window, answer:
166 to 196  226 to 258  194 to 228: -0.174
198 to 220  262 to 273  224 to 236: 0.029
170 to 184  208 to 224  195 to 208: 0.172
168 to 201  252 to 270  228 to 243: 0.032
